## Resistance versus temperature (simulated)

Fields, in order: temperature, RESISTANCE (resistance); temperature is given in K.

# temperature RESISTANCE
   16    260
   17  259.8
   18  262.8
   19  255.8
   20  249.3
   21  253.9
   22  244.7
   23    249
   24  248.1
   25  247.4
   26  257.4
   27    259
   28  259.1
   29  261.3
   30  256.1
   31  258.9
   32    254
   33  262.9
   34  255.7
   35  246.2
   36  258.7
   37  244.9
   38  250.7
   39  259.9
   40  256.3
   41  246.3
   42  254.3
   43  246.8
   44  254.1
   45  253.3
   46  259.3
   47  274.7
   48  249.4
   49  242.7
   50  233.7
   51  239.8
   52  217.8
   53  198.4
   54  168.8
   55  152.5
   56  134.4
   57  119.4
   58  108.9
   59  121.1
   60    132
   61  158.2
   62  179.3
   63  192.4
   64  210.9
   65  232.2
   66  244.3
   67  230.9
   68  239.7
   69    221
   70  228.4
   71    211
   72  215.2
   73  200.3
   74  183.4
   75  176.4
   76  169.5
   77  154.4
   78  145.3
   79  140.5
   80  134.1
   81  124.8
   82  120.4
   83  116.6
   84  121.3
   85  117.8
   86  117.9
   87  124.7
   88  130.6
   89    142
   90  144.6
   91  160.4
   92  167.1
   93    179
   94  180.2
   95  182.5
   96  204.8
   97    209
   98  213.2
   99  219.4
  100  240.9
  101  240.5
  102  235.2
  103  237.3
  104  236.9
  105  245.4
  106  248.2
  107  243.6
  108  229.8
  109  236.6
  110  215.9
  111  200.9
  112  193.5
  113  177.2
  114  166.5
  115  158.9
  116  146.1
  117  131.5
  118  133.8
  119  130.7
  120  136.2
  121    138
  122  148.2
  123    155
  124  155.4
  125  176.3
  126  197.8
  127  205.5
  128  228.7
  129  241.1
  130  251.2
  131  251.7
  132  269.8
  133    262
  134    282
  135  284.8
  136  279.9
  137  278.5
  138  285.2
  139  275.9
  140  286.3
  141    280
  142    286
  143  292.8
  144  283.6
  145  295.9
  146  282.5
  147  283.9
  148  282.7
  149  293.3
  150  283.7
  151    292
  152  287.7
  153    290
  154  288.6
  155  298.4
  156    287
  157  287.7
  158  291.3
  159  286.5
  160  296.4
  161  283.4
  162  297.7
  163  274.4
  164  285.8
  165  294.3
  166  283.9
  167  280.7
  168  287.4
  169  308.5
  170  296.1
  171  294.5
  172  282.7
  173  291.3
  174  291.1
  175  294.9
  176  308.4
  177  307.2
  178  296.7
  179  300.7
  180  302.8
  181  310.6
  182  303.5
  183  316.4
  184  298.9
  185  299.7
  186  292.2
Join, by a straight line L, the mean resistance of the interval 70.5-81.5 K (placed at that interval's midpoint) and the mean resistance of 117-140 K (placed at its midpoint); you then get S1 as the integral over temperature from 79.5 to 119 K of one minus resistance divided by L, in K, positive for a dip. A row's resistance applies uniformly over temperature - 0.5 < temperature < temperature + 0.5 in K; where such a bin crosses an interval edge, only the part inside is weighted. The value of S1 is 2.25 K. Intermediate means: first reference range 169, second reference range 216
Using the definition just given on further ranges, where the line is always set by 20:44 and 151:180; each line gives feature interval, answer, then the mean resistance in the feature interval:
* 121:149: 3.3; 251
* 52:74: 6.4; 186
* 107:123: 6.1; 171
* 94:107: 2.3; 225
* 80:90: 5.3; 126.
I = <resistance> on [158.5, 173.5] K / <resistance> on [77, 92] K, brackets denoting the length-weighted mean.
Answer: 2.2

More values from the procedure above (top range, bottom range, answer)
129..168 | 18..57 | 1.17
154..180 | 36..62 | 1.38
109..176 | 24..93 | 1.25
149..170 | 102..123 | 1.54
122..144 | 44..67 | 1.25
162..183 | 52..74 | 1.58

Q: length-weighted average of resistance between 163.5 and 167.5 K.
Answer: 286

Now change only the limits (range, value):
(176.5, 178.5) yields 302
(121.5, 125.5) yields 159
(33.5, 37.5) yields 251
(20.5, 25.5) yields 249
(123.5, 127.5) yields 184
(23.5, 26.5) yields 251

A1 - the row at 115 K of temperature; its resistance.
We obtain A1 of 158.9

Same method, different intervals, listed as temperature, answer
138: 285.2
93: 179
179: 300.7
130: 251.2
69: 221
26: 257.4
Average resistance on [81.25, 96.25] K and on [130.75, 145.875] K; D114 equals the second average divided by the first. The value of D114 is 1.9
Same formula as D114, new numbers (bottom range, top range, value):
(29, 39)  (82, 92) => 0.52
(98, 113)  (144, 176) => 1.27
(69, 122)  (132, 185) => 1.63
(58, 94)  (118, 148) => 1.42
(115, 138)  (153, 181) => 1.43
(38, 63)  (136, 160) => 1.38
